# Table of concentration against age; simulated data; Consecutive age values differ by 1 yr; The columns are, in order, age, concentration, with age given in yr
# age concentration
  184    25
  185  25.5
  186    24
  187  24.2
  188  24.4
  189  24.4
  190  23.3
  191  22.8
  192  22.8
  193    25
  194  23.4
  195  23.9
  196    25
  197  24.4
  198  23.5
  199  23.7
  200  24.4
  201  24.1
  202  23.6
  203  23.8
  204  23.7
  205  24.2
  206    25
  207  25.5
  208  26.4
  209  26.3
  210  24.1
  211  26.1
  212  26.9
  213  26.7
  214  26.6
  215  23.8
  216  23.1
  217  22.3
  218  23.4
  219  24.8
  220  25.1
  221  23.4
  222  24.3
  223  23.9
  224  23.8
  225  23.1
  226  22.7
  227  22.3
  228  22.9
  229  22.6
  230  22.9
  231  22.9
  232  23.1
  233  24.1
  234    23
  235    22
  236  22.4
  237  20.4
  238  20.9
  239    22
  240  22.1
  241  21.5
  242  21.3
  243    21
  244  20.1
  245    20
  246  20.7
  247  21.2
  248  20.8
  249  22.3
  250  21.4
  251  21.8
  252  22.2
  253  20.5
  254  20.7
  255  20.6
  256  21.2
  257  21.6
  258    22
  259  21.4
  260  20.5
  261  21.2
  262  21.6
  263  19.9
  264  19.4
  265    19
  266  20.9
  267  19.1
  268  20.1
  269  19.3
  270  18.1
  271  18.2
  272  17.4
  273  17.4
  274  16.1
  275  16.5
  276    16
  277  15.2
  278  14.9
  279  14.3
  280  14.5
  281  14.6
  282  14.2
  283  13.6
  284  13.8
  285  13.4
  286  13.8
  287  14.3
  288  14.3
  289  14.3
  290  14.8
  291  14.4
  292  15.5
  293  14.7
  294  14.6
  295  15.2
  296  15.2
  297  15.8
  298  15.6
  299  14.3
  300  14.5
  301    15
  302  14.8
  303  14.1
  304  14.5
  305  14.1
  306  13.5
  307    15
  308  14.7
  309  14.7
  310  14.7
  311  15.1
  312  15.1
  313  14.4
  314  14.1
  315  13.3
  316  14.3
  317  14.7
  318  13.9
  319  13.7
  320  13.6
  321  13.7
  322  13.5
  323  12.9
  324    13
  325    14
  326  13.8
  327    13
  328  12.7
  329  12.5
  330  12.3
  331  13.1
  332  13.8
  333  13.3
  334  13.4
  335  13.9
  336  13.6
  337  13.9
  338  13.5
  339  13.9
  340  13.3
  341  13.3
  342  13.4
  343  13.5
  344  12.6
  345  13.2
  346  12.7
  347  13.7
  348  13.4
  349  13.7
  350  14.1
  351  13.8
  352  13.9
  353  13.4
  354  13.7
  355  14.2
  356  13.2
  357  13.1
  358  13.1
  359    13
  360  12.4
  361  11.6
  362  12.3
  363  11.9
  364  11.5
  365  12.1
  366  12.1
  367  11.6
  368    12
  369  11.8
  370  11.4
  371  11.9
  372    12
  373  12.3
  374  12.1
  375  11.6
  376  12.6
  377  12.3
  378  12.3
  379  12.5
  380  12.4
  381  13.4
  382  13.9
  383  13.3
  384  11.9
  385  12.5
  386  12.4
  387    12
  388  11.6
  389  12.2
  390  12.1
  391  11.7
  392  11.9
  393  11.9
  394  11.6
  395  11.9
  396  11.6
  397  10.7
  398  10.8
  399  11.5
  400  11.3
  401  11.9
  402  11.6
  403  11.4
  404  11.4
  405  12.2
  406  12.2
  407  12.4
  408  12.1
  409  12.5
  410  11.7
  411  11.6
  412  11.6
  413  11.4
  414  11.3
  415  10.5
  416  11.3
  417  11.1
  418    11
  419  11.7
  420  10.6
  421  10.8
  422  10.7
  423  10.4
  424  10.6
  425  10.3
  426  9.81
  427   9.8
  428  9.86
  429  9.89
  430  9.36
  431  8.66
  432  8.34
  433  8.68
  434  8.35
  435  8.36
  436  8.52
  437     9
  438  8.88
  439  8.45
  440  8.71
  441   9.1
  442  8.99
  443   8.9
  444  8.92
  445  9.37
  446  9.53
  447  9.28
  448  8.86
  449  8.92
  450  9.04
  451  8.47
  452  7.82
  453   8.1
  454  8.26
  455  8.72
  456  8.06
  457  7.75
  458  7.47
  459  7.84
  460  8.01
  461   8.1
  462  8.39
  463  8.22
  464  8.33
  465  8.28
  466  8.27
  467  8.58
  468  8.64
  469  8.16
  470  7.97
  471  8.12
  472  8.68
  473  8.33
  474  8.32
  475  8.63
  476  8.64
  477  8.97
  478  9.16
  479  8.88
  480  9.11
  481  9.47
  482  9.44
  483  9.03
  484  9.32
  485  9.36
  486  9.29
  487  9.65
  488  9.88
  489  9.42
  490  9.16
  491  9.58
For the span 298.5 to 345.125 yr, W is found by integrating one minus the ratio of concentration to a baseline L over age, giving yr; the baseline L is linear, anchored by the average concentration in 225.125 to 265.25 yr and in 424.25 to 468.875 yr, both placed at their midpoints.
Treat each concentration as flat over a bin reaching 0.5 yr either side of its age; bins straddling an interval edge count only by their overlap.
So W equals 7.9 yr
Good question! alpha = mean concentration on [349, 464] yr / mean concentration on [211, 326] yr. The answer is 0.59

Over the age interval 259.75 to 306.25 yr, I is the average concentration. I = 16.1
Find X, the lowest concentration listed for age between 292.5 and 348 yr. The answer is 12.3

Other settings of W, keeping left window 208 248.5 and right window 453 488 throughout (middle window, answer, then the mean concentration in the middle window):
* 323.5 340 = 3.4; 13.4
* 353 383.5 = 4.6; 12.5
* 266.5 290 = 5.1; 15.8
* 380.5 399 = 1.9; 12.1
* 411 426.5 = 1.0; 10.9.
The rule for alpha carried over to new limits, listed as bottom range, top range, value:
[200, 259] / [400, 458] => 0.43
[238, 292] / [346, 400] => 0.67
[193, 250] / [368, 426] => 0.50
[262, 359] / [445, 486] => 0.59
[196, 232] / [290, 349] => 0.58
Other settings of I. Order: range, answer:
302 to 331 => 13.9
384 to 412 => 11.8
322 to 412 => 12.6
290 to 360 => 13.9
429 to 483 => 8.61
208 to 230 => 24.2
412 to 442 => 9.86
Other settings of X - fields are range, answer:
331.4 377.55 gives 11.4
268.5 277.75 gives 15.2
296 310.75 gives 13.5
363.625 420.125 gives 10.5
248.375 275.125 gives 16.1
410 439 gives 8.34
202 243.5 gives 20.4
